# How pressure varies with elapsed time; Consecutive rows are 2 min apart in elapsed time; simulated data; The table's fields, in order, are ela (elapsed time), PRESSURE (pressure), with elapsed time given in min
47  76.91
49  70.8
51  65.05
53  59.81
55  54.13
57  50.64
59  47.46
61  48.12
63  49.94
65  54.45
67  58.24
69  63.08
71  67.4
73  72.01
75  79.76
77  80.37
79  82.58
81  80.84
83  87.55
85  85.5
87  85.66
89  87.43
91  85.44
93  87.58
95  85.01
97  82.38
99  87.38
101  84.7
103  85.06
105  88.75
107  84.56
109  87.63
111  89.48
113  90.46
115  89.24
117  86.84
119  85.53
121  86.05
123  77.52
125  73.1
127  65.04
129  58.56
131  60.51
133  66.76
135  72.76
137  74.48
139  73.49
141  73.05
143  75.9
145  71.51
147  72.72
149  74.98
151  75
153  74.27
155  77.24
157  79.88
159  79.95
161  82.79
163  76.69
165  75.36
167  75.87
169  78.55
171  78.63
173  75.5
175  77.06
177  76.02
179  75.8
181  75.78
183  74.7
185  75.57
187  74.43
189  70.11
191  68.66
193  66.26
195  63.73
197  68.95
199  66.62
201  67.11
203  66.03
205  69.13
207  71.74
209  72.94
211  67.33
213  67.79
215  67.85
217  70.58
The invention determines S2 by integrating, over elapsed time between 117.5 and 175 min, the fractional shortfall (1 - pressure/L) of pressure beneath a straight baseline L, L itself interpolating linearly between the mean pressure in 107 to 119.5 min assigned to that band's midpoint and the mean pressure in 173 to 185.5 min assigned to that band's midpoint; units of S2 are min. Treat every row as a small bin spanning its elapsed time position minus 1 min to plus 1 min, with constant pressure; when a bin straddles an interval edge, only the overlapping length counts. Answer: 4.84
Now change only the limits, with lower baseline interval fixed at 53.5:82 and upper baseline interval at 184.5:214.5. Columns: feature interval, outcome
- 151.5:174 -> -3.4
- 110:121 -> -3.8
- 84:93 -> -3.1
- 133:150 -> -1.7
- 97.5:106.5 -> -3.0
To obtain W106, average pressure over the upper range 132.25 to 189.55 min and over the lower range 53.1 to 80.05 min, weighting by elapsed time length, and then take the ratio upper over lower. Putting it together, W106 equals 1.2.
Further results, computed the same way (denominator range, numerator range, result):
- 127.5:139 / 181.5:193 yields 1.08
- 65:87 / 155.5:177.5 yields 1.04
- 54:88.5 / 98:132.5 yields 1.19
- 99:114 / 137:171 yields 0.87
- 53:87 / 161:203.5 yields 1.09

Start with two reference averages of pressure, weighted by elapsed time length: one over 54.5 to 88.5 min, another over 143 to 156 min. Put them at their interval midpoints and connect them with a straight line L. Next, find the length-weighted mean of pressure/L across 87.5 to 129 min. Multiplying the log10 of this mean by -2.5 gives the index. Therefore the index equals -0.181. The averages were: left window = 68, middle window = 83.8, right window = 74.4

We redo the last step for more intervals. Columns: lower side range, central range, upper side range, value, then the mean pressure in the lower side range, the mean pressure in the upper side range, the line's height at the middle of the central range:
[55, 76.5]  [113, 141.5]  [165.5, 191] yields -0.107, 59.4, 75.4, 68.1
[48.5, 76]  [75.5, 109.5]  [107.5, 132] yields -0.212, 59.9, 79.3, 70.1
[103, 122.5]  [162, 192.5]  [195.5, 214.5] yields -0.014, 87.2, 68.5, 74.1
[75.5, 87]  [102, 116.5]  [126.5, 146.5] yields -0.153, 83.4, 69.4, 76.3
